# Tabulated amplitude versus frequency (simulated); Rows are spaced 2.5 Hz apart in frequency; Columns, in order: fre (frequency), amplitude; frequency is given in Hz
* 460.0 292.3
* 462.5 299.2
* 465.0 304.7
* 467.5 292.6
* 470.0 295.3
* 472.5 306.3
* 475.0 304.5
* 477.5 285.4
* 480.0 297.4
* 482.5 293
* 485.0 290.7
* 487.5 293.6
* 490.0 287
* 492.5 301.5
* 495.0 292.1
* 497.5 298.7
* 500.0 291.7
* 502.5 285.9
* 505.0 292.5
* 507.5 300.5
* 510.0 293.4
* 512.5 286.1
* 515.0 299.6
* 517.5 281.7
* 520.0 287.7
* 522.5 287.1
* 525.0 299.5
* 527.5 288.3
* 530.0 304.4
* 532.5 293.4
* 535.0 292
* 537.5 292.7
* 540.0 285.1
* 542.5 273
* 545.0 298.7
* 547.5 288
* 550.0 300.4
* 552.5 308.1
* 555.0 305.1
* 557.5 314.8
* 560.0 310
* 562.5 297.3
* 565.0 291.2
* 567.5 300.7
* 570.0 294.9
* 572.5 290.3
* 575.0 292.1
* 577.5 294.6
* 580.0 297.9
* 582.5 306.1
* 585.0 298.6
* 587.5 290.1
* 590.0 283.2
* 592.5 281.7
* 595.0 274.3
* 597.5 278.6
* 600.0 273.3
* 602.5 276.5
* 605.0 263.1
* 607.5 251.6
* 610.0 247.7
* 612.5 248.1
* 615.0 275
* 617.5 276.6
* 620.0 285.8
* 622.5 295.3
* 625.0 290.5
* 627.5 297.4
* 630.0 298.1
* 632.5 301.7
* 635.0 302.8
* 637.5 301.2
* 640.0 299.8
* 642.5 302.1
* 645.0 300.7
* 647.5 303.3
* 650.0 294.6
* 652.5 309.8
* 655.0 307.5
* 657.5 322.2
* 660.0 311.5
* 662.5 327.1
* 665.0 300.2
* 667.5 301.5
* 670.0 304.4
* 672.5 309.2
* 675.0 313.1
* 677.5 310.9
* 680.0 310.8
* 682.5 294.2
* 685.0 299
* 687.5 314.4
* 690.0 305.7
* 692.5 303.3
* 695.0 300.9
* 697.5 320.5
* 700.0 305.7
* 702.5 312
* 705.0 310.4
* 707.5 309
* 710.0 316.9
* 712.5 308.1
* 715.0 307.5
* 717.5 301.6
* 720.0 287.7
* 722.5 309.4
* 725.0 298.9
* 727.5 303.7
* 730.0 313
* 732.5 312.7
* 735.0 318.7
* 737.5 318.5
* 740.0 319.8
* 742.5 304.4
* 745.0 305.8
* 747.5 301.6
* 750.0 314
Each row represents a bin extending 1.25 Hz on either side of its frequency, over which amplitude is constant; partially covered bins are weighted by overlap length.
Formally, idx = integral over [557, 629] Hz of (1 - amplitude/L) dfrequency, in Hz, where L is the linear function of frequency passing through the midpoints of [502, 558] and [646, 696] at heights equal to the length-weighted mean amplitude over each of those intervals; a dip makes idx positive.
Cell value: 3.5 Hz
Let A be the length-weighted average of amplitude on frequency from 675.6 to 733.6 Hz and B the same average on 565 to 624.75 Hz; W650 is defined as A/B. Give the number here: 1.09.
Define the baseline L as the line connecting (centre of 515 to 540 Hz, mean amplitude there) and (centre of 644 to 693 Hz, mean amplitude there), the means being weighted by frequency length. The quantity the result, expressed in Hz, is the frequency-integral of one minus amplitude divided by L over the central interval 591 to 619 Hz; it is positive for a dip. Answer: 3.0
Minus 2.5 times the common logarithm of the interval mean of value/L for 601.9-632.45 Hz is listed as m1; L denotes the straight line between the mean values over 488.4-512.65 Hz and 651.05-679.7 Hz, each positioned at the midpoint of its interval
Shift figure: 0.11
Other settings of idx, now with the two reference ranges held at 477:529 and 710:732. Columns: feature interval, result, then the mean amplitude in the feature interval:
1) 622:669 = -0.5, 304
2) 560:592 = 0.1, 295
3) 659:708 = -0.9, 308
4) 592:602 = 0.7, 277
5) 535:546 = 0.3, 288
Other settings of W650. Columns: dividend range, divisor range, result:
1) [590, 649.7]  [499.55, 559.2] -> 0.97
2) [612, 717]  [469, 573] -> 1.03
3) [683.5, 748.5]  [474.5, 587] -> 1.05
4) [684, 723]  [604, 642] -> 1.09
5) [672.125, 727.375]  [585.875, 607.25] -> 1.11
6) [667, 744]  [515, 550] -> 1.06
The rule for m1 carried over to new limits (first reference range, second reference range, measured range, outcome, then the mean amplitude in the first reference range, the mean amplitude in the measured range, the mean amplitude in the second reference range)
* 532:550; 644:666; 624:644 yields 0.02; 290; 299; 309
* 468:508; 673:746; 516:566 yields 0.01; 295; 295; 308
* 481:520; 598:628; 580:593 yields -0.06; 292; 293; 273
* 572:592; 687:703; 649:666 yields -0.03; 294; 311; 309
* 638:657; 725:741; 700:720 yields 0.01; 303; 308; 313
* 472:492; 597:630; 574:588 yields -0.07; 295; 297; 275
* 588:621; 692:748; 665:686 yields -0.04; 271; 305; 308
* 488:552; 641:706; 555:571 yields -0.02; 292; 302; 307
